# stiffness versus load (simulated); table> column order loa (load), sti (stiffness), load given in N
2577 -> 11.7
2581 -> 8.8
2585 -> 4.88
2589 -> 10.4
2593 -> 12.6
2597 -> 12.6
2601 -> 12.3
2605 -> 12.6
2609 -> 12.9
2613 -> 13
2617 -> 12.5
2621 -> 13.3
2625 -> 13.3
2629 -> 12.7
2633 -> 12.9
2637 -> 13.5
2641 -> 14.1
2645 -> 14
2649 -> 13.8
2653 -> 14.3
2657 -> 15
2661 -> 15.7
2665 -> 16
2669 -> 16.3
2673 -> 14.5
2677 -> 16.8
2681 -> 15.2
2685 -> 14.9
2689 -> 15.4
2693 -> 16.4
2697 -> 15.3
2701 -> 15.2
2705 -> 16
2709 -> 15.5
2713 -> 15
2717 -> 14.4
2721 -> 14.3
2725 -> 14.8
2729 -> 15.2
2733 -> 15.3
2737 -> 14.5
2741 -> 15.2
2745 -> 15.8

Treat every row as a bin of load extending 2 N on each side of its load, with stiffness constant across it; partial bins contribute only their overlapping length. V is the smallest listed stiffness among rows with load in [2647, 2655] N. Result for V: 13.8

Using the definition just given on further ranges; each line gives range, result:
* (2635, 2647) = 13.5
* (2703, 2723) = 14.3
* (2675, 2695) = 14.9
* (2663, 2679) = 14.5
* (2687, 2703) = 15.2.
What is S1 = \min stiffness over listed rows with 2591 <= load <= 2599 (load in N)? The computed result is 12.6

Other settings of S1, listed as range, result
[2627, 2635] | 12.7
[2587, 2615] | 10.4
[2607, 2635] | 12.5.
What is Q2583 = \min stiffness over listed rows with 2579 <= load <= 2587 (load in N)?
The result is 4.88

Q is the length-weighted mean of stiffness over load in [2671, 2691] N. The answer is 15.4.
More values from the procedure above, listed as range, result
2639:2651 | 14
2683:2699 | 15.5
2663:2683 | 15.8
